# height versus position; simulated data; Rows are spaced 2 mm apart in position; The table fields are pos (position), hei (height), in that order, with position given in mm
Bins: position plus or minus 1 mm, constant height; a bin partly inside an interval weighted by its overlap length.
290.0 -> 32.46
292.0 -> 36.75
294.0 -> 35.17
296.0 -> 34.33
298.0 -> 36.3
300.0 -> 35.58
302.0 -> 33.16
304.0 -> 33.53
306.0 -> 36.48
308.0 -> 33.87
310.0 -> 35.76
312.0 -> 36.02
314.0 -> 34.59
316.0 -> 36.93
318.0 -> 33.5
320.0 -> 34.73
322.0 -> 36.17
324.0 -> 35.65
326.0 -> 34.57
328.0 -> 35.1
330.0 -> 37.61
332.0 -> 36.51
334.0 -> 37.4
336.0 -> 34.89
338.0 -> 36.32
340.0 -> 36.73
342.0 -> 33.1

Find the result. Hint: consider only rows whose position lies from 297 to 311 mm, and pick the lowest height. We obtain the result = 33.16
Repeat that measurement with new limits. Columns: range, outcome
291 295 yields 35.17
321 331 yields 34.57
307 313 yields 33.87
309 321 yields 33.5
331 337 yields 34.89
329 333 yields 36.51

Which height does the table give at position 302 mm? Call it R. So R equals 33.16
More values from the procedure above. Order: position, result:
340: 36.73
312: 36.02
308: 33.87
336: 34.89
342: 33.1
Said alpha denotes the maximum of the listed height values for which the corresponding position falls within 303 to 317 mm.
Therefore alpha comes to 36.93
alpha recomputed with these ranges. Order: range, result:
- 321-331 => 37.61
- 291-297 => 36.75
